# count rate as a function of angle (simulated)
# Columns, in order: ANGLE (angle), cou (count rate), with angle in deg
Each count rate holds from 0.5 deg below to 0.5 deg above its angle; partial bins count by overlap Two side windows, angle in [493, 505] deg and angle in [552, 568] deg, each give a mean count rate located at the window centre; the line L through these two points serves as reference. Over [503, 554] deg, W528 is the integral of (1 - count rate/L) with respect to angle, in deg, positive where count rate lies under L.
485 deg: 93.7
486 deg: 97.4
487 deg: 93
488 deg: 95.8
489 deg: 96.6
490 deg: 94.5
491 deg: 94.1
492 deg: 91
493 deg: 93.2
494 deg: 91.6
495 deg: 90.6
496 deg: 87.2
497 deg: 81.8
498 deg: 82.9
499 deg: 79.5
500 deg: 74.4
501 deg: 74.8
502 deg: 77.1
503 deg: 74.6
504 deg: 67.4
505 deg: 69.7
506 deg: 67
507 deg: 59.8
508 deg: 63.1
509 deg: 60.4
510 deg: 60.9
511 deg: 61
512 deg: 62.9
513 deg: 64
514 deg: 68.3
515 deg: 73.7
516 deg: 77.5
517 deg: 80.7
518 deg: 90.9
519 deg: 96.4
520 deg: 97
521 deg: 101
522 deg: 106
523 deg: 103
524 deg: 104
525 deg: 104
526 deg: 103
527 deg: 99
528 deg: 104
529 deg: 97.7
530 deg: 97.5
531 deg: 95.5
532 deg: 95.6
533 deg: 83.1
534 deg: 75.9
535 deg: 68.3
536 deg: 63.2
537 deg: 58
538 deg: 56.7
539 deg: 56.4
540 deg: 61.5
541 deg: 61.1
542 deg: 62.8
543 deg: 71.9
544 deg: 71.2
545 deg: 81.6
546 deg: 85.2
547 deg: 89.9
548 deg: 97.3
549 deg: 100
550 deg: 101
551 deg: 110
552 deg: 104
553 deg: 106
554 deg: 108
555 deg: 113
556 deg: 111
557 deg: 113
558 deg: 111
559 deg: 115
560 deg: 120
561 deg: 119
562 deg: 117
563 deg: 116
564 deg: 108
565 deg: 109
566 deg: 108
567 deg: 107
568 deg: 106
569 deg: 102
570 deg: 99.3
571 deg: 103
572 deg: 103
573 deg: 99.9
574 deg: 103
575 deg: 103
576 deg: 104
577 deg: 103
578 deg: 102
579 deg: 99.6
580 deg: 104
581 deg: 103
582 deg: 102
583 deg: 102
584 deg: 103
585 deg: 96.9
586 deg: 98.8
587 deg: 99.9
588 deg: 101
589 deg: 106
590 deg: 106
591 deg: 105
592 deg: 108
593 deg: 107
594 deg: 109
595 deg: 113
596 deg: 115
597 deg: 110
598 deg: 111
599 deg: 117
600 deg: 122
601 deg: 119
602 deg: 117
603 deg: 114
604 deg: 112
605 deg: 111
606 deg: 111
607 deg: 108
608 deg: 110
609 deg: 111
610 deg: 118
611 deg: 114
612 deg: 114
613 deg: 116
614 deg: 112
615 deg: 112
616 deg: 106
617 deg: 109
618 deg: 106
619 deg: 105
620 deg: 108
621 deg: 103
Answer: 7.1 deg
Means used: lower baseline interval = 80.3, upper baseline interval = 112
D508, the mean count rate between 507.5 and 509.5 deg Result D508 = 61.8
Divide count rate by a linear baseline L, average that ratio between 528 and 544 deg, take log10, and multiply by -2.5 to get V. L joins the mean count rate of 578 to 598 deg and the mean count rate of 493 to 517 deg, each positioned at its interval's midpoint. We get 0.14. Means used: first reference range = 73.2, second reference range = 105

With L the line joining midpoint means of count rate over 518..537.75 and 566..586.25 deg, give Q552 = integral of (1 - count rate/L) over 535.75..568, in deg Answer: 0.9 deg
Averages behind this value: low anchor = 91.7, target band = 94.6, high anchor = 102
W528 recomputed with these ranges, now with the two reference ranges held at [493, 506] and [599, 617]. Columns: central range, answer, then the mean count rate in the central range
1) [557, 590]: -1.05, 106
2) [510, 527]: -0.22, 86.7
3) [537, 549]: 2.61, 72.9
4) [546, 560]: -1.41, 106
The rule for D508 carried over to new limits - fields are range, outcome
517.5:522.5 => 98.3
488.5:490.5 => 95.5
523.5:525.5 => 104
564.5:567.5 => 108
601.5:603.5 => 116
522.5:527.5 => 103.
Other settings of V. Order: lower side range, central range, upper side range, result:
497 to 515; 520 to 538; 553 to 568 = -0.05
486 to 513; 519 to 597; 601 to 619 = -0.02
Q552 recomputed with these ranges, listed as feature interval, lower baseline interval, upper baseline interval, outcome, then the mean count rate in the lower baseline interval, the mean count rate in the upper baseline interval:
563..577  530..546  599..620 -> -2.3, 72.1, 112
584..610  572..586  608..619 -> -0.7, 102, 111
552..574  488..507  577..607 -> -2.0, 82.4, 108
